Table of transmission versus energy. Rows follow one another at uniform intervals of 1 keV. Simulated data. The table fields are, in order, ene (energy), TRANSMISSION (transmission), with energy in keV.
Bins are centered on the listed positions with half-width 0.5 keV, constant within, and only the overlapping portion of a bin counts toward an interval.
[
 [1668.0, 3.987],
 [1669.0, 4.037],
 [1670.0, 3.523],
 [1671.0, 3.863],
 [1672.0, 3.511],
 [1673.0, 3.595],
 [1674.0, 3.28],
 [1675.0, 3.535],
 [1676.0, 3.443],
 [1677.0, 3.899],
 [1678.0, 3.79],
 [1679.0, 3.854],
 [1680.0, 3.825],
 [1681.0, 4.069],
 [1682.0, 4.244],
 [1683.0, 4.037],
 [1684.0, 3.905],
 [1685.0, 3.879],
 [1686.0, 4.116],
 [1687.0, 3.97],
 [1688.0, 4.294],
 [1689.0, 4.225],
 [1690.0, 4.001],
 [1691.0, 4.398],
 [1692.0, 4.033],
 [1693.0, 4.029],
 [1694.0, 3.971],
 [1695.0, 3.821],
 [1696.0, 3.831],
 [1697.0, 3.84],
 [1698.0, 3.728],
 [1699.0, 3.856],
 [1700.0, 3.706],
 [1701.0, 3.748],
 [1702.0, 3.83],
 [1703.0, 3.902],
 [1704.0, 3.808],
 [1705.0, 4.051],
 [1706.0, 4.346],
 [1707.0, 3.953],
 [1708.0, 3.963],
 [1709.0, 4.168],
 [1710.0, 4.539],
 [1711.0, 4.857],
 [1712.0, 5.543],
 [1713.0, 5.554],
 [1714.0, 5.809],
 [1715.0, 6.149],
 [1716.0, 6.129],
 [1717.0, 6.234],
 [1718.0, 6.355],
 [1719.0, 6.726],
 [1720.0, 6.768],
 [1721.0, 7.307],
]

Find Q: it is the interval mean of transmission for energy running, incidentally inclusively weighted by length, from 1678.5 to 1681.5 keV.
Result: 3.92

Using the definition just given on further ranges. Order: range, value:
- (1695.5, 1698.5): 3.8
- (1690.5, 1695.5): 4.05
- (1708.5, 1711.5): 4.52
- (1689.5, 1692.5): 4.14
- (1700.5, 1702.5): 3.79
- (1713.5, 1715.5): 5.98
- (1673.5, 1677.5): 3.54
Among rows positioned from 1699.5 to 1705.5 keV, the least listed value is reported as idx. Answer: 3.706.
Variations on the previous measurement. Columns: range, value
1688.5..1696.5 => 3.821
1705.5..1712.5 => 3.953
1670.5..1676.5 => 3.28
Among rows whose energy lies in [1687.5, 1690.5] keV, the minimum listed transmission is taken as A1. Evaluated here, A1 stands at 4.001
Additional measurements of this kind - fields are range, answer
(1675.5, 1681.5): 3.443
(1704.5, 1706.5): 4.051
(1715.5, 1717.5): 6.129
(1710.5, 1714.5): 4.857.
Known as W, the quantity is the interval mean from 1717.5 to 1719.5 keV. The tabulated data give 6.54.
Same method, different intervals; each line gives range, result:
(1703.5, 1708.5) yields 4.02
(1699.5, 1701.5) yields 3.73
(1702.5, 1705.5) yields 3.92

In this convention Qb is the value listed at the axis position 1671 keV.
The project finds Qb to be 3.863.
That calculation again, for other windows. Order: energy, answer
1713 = 5.554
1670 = 3.523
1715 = 6.149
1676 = 3.443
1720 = 6.768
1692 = 4.033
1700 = 3.706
